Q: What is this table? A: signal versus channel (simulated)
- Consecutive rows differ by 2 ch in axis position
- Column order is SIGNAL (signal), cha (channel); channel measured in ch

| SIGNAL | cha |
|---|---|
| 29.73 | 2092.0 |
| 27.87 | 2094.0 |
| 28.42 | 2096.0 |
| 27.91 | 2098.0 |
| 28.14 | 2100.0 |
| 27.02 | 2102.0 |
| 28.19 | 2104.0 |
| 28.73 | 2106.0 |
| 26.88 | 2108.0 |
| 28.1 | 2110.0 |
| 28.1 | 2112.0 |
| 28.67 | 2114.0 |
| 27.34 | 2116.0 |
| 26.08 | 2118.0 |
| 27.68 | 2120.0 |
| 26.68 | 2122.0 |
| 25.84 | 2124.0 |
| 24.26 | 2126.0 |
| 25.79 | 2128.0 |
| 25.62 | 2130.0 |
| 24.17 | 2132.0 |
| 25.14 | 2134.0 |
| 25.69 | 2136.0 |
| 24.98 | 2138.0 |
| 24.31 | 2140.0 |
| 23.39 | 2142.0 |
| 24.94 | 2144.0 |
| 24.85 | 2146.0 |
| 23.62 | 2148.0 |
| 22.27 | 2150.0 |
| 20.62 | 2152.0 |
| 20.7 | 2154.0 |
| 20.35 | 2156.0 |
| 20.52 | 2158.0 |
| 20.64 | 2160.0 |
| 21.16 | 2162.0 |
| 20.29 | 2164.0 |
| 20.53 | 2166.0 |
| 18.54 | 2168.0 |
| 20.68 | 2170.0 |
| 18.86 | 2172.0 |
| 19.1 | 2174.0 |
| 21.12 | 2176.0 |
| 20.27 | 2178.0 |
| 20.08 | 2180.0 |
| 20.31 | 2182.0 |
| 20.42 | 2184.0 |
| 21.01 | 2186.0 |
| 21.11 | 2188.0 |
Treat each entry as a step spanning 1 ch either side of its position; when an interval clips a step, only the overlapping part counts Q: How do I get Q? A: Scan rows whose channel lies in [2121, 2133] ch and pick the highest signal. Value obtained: 26.68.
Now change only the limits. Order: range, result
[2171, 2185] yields 21.12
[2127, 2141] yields 25.79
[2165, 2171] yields 20.68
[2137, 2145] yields 24.98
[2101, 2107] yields 28.73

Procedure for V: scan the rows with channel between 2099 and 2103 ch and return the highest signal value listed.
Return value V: 28.14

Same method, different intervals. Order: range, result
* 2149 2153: 22.27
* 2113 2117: 28.67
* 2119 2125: 27.68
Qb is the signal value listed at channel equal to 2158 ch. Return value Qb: 20.52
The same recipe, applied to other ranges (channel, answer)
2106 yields 28.73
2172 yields 18.86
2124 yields 25.84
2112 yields 28.1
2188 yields 21.11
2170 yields 20.68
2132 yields 24.17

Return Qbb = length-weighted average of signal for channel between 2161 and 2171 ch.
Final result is 20.2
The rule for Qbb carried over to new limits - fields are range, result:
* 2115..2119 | 26.7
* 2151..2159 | 20.5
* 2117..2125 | 26.6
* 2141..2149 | 24.2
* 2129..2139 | 25.1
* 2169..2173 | 19.8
